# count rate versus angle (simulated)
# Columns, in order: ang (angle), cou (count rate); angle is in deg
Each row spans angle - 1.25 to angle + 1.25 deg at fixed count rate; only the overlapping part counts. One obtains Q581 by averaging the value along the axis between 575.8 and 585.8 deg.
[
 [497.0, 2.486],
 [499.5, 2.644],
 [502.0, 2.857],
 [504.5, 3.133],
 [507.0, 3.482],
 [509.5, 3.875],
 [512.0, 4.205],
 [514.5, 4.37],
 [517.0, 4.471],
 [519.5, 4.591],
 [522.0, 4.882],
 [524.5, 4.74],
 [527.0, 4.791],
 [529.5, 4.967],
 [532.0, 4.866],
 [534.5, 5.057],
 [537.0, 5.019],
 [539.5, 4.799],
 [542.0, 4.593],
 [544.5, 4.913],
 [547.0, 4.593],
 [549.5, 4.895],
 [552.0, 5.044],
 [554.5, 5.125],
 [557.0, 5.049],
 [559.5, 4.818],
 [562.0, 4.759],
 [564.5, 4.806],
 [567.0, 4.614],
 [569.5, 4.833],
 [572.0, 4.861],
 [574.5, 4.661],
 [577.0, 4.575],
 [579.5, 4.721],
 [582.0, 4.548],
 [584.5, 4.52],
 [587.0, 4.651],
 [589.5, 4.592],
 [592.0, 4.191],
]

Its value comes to 4.59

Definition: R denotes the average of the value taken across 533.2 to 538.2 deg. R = 5.04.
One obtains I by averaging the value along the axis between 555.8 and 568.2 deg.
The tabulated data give 4.81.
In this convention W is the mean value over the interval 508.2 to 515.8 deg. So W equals 4.15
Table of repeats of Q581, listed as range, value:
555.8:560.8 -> 4.93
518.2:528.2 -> 4.75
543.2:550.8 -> 4.8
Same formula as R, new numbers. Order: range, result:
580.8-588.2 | 4.57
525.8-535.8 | 4.92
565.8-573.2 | 4.77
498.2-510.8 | 3.2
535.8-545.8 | 4.83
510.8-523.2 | 4.5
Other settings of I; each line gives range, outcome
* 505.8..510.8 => 3.69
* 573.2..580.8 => 4.65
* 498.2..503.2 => 2.75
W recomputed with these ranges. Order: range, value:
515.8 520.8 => 4.54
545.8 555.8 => 4.92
